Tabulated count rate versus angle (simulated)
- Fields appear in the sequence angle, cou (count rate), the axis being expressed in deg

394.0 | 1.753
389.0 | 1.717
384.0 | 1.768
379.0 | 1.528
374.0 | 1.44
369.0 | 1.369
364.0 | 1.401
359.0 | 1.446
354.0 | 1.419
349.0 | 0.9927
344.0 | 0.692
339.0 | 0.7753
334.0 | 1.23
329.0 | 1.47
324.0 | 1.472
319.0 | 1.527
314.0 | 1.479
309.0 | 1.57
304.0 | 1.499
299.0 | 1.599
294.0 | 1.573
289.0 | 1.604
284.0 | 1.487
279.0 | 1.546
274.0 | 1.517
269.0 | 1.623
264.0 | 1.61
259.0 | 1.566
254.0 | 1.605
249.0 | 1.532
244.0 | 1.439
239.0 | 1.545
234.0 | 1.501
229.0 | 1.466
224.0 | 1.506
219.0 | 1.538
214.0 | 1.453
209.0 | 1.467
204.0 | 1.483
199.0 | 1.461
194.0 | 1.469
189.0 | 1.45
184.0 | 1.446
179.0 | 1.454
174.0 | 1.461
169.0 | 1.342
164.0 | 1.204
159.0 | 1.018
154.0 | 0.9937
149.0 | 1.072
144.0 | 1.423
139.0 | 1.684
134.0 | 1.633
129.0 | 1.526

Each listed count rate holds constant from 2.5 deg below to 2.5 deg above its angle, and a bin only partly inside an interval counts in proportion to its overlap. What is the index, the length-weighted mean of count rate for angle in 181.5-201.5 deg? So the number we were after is 1.46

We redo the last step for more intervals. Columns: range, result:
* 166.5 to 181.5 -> 1.42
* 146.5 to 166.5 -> 1.07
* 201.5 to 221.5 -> 1.49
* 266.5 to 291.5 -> 1.56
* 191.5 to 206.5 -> 1.47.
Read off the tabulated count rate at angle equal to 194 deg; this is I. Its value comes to 1.469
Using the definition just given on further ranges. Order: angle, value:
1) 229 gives 1.466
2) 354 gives 1.419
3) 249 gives 1.532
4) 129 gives 1.526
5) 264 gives 1.61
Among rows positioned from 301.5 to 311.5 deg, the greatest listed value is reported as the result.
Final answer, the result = 1.57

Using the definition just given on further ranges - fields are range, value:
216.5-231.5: 1.538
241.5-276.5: 1.623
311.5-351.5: 1.527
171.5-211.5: 1.483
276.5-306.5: 1.604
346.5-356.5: 1.419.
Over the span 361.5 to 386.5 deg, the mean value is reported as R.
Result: 1.5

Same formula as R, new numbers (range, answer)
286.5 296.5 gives 1.59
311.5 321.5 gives 1.5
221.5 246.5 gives 1.49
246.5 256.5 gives 1.57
